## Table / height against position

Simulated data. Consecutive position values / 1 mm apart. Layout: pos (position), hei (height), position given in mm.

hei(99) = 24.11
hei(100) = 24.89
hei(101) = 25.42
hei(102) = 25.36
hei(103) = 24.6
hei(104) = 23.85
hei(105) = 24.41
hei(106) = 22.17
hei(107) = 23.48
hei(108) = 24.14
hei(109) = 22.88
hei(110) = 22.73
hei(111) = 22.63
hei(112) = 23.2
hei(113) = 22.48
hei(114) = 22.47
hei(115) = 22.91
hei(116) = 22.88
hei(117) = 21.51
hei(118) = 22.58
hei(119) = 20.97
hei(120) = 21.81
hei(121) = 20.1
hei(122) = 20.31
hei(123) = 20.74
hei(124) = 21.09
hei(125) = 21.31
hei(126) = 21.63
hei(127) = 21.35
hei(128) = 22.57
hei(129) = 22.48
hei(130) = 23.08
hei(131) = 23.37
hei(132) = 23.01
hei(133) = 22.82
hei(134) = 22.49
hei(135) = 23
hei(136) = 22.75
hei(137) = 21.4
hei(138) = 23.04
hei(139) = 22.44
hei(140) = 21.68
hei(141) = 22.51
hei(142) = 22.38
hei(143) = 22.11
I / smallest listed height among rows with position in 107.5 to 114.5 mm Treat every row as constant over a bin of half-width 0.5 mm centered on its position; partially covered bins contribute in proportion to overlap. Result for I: 22.47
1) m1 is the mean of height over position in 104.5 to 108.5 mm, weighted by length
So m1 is 23.6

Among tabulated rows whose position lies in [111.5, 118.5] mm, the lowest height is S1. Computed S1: 21.51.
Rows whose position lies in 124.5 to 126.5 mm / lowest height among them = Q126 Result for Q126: 21.31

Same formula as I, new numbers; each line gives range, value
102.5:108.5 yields 22.17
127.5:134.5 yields 22.48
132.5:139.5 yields 21.4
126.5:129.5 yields 21.35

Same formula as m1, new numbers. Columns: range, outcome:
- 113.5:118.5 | 22.5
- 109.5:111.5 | 22.7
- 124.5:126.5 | 21.5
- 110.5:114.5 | 22.7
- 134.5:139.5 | 22.5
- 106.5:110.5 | 23.3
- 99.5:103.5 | 25.1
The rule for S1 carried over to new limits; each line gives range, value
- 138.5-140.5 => 21.68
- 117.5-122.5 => 20.1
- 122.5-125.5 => 20.74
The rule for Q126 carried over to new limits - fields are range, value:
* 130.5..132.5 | 23.01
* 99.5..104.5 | 23.85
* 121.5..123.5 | 20.31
